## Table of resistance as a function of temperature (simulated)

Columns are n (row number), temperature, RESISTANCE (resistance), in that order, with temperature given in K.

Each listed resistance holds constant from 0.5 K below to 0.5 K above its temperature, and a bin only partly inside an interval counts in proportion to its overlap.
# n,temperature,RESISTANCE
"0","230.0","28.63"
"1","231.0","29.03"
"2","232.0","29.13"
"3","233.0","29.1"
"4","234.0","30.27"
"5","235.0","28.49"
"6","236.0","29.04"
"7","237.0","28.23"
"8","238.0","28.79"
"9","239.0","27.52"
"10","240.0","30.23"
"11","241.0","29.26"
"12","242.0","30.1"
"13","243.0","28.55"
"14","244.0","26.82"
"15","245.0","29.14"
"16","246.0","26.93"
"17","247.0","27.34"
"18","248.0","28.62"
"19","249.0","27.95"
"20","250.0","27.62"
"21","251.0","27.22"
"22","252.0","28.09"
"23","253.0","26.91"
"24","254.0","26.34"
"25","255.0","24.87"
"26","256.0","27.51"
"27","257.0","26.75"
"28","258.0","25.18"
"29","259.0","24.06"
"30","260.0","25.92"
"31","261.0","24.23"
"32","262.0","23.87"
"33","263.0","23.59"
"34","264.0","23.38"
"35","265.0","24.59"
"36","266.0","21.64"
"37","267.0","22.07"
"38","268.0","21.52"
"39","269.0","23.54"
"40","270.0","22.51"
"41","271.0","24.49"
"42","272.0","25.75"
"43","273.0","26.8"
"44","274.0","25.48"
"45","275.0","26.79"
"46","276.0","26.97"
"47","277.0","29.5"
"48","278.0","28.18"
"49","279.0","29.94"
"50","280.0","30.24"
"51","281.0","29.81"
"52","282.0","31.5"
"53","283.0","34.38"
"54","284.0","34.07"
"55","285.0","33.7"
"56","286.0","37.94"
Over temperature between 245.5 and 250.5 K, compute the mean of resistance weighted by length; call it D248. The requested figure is 27.7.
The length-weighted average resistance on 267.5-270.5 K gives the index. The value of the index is 22.5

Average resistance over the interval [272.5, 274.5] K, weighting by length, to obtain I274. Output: 26.1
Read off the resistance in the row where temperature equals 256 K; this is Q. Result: 27.51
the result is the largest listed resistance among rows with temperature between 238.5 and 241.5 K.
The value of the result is 30.23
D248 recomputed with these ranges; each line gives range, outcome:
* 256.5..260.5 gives 25.5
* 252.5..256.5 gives 26.4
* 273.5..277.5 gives 27.2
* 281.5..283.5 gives 32.9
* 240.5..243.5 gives 29.3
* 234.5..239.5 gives 28.4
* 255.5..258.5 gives 26.5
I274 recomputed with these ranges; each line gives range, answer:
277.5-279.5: 29.1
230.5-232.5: 29.1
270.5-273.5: 25.7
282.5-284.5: 34.2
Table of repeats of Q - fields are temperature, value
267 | 22.07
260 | 25.92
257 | 26.75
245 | 29.14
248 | 28.62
